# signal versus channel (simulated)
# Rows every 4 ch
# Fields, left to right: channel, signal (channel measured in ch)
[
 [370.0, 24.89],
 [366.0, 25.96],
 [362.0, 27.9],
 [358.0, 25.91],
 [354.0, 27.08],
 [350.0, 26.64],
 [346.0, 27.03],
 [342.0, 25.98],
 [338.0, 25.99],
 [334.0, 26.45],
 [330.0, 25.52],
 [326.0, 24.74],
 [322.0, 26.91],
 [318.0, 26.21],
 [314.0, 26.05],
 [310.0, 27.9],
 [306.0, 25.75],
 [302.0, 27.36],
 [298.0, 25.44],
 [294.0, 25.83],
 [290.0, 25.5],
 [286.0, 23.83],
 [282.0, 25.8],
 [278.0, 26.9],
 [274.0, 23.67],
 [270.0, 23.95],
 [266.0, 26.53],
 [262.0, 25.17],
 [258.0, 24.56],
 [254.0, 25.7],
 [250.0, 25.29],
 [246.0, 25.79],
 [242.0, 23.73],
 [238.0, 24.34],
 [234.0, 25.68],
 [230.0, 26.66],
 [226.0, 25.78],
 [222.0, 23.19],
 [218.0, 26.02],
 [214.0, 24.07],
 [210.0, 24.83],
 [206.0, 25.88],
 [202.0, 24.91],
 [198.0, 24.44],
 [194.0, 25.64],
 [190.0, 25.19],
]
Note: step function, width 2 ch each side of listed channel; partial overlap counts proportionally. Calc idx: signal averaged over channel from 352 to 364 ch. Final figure 27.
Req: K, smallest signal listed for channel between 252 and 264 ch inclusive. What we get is 24.56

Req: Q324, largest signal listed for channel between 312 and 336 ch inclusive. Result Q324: 26.91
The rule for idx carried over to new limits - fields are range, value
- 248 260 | 25.2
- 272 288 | 25.1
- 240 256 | 25.1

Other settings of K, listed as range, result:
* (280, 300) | 23.83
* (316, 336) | 24.74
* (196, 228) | 23.19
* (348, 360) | 25.91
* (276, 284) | 25.8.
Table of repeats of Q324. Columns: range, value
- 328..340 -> 26.45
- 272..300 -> 26.9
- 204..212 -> 25.88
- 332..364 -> 27.9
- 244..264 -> 25.79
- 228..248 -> 26.66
